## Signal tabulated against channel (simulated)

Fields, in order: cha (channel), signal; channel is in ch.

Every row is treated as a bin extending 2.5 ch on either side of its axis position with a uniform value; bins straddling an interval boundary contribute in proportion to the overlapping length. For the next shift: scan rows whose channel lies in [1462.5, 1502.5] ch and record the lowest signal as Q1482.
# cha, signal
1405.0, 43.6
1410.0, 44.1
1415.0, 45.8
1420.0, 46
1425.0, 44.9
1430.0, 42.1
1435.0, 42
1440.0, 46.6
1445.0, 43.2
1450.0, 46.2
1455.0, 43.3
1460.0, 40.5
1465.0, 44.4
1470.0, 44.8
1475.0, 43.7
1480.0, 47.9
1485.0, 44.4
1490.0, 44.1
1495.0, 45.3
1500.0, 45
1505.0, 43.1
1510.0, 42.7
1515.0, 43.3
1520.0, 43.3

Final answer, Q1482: 43.7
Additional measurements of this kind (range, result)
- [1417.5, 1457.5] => 42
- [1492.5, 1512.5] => 42.7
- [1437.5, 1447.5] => 43.2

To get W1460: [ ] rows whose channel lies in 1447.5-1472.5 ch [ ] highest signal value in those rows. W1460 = 46.2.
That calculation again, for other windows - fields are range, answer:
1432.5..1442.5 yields 46.6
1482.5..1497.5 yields 45.3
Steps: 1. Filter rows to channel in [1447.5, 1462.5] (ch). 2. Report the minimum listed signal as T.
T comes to 40.5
